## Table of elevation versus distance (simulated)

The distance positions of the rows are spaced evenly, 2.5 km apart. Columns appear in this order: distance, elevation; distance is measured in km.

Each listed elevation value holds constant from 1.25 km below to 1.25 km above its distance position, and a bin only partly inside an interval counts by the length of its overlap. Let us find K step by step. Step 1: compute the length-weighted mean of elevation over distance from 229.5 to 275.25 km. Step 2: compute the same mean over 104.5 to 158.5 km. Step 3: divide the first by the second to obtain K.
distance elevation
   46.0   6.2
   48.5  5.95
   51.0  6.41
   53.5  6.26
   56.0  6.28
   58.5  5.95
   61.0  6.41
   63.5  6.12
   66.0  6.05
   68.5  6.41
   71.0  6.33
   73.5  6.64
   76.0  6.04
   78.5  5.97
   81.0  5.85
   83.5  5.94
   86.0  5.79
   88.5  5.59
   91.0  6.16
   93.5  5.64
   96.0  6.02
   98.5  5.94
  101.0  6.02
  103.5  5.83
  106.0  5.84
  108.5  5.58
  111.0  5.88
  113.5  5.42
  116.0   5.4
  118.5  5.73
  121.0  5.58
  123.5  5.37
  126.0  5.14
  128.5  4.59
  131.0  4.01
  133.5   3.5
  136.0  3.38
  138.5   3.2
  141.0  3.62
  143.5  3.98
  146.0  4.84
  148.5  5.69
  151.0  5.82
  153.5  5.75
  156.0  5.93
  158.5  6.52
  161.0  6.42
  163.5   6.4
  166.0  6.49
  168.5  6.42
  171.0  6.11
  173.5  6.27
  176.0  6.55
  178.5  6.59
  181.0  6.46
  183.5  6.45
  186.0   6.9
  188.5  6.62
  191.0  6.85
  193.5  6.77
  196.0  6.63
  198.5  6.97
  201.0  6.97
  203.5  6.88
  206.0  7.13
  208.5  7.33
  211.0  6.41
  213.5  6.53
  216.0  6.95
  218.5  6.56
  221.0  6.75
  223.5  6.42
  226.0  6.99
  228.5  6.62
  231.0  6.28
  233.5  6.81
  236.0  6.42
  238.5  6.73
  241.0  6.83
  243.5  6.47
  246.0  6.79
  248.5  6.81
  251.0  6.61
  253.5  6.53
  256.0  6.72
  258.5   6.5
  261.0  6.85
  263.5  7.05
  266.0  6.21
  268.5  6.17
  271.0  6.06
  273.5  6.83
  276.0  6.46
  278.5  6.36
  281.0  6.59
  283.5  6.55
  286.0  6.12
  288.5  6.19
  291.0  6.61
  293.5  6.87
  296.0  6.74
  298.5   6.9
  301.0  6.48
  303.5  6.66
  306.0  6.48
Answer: 1.32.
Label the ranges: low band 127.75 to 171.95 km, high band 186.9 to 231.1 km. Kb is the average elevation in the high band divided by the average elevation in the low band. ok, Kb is 1.32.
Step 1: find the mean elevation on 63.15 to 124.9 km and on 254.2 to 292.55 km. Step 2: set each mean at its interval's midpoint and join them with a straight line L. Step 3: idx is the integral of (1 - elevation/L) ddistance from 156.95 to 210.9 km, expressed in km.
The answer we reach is -3.99 km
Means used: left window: 5.88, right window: 6.49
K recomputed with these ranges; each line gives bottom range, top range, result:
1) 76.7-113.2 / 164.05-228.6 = 1.14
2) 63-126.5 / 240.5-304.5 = 1.12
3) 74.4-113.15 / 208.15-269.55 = 1.13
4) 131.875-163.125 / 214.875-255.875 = 1.35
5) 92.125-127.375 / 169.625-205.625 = 1.17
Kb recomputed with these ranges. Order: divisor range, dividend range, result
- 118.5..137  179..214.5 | 1.47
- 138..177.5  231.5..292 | 1.15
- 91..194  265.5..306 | 1.15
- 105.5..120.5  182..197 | 1.19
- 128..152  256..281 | 1.54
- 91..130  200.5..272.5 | 1.19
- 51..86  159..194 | 1.06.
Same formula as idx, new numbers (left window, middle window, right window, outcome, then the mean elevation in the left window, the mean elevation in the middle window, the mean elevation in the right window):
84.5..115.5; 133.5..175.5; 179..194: 6.4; 5.8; 5.39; 6.67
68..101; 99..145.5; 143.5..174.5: 8.4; 6.02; 4.91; 5.97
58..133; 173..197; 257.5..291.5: -2.0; 5.75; 6.62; 6.46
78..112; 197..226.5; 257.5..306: -2.5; 5.86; 6.82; 6.54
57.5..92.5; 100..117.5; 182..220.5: 1.6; 6.09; 5.71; 6.79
